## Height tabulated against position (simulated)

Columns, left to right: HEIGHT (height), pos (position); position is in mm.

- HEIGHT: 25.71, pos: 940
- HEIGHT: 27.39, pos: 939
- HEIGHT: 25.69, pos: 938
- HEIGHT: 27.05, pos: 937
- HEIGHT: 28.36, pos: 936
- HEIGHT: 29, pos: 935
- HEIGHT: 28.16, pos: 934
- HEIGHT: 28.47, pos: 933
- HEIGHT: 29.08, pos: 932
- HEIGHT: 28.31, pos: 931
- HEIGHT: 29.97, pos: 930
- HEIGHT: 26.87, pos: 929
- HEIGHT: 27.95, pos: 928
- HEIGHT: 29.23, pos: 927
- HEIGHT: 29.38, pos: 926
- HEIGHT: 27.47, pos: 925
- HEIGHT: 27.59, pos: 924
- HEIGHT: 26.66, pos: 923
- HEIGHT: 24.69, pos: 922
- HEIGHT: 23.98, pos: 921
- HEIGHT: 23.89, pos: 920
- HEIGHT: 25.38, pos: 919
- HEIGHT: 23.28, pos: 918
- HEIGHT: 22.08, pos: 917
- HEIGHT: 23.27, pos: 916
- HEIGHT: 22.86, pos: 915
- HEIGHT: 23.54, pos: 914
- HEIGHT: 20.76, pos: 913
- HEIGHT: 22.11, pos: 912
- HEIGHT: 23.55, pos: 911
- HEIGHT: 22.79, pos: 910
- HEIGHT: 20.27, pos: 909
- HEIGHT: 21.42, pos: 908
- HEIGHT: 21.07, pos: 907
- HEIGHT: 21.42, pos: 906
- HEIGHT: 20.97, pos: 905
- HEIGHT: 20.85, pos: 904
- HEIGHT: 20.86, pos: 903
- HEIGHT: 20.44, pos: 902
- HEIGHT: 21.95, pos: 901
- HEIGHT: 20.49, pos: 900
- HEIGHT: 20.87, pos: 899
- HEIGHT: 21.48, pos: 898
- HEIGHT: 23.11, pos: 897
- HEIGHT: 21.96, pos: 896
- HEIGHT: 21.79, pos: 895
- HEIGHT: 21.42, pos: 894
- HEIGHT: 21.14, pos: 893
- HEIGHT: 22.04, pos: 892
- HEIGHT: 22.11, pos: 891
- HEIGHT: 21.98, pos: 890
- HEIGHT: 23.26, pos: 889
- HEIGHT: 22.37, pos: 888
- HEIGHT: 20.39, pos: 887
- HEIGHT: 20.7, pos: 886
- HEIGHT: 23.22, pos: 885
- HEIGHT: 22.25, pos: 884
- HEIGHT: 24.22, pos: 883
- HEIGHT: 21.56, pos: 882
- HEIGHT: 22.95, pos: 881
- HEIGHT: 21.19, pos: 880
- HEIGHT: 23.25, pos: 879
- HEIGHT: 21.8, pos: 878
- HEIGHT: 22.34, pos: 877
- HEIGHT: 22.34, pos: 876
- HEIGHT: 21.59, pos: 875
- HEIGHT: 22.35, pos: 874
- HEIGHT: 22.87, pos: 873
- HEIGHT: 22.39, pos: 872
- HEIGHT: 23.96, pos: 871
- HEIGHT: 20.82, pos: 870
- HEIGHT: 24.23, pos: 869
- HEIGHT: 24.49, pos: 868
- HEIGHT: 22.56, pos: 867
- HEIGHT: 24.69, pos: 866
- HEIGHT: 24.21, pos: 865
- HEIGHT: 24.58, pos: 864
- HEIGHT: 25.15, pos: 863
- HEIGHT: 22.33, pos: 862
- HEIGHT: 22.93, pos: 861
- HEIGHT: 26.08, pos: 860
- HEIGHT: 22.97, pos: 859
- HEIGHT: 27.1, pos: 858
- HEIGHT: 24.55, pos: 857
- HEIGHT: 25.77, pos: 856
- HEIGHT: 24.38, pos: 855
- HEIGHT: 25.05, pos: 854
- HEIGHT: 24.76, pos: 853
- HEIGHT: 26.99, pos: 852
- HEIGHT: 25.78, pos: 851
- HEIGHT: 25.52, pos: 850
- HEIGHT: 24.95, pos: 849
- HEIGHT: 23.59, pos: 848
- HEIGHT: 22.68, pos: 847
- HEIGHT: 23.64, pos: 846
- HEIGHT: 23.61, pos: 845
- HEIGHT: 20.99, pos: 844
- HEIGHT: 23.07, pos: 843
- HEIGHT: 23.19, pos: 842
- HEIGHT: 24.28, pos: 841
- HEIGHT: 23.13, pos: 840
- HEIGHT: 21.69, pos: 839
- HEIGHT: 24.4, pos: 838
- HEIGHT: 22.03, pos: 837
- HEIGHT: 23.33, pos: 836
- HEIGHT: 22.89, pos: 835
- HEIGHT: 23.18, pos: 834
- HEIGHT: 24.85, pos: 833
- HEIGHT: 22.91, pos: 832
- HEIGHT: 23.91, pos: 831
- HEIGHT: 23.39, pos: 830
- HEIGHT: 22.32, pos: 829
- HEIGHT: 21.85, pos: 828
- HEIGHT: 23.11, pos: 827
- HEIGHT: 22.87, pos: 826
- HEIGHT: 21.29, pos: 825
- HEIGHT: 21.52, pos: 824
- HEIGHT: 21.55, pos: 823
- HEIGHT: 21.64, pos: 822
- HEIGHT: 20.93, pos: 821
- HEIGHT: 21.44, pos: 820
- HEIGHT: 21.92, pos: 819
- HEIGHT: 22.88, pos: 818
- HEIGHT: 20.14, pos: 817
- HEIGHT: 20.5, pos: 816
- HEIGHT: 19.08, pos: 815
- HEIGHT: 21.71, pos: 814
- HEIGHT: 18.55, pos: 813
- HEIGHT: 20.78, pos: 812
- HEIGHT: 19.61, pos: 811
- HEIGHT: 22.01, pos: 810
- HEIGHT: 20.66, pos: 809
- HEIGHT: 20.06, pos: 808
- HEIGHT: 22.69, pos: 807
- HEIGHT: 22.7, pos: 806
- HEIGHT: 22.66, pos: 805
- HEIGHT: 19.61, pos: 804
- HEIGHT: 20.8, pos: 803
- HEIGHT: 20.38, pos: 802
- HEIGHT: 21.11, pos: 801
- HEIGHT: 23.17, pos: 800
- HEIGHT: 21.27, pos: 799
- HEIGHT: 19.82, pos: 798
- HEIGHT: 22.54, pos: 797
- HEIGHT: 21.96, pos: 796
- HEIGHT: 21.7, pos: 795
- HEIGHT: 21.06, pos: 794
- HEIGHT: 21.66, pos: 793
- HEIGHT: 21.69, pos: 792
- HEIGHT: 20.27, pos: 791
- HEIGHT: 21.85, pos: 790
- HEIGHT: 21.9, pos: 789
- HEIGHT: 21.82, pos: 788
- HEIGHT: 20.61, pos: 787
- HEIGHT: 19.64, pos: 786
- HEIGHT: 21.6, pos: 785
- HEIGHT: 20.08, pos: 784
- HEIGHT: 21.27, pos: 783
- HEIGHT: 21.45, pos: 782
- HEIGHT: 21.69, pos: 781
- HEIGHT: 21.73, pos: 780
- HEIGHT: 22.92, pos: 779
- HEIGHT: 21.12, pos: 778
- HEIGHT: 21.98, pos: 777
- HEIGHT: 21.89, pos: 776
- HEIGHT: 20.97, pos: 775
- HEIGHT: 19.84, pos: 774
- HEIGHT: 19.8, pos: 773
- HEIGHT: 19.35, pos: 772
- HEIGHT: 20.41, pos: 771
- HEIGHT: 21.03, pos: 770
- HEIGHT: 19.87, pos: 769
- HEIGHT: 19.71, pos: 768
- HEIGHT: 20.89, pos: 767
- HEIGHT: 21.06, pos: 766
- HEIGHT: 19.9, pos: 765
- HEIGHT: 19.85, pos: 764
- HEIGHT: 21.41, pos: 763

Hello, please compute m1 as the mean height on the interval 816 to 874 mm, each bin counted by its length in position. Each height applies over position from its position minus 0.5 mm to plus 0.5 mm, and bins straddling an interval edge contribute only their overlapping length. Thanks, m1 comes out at 23.4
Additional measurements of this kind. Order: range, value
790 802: 21.4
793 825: 21.2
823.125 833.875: 22.8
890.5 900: 21.7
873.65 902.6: 21.9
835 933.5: 23.5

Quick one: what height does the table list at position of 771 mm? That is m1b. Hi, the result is 20.41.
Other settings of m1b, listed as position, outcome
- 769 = 19.87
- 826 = 22.87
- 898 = 21.48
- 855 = 24.38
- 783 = 21.27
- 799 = 21.27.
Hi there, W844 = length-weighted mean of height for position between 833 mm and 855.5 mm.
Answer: 23.8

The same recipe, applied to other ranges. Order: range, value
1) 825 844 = 23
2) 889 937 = 24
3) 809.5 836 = 21.8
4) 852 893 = 23.2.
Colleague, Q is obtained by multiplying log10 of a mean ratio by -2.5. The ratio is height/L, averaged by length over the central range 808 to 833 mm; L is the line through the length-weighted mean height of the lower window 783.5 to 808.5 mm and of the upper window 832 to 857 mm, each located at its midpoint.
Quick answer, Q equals 0.052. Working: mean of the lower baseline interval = 21.3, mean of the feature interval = 21.6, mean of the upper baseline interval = 23.9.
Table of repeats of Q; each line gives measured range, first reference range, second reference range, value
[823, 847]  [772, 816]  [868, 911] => -0.07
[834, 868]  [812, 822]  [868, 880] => -0.10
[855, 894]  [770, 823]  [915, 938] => 0.07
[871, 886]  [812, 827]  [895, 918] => -0.04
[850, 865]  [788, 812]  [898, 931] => -0.11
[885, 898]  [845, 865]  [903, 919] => 0.05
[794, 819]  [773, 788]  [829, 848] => 0.05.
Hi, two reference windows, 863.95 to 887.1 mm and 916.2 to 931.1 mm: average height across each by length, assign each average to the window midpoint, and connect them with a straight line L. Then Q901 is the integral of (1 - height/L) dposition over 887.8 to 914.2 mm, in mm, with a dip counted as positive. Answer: 3.1 mm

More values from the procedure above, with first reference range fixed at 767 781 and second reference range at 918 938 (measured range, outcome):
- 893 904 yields 2.0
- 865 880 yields 1.3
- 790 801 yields 0.1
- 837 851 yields 0.2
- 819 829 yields 0.5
